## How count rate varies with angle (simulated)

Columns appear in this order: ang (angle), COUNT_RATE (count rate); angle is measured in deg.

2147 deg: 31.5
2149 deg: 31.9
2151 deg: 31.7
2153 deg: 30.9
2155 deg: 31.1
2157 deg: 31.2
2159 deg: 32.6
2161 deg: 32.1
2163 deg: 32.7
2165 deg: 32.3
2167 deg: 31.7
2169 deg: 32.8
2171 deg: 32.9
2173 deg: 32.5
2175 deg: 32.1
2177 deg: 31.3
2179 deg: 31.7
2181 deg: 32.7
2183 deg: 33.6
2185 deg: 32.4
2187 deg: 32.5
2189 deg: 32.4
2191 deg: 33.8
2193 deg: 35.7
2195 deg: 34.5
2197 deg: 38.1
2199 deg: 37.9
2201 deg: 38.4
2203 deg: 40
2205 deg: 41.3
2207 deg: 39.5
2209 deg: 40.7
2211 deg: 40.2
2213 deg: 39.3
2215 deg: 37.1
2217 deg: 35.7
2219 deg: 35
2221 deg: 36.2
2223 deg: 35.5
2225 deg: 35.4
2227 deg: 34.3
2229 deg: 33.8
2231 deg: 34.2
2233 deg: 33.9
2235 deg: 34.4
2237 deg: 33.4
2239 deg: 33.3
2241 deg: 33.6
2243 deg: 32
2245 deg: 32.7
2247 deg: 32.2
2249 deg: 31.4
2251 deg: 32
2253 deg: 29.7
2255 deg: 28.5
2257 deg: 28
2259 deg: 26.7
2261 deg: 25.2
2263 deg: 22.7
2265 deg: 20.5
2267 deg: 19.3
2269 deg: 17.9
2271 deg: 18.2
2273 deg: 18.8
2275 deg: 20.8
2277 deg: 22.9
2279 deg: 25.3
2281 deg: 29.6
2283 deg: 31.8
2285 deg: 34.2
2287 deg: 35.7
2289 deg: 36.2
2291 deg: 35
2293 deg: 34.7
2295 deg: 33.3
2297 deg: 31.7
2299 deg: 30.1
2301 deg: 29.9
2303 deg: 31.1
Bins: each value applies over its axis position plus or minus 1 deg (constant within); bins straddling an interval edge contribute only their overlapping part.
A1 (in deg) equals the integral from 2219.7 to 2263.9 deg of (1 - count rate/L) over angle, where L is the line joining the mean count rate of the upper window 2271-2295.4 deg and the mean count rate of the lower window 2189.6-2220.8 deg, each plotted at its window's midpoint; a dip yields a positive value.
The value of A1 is 2.6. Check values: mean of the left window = 37.7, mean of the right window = 29.3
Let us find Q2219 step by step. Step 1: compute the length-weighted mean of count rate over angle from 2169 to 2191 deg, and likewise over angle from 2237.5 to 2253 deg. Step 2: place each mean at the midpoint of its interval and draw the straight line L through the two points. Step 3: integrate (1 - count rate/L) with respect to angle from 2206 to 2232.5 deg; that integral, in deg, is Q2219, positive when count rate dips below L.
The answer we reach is -3.48 deg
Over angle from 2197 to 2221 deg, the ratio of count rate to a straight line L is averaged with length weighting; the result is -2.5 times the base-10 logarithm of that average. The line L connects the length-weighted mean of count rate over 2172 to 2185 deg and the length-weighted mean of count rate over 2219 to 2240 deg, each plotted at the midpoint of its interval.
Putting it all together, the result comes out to -0.15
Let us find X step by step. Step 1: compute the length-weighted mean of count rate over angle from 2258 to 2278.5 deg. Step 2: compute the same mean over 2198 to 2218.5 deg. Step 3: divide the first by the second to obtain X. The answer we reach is 0.5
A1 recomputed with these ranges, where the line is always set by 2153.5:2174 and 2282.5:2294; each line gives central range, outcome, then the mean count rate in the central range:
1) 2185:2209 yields -2.82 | 36.7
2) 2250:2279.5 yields 9.03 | 23.7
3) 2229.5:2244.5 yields 0.06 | 33.5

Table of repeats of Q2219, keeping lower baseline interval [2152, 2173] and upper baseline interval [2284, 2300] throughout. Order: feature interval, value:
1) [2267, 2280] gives 5.05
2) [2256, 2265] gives 2.25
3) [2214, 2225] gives -1.01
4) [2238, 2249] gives 0.18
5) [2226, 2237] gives -0.35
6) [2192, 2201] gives -1.17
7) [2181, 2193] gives -0.28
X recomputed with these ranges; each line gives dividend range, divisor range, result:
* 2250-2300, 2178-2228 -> 0.76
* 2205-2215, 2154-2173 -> 1.24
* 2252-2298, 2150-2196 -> 0.84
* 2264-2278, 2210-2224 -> 0.53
